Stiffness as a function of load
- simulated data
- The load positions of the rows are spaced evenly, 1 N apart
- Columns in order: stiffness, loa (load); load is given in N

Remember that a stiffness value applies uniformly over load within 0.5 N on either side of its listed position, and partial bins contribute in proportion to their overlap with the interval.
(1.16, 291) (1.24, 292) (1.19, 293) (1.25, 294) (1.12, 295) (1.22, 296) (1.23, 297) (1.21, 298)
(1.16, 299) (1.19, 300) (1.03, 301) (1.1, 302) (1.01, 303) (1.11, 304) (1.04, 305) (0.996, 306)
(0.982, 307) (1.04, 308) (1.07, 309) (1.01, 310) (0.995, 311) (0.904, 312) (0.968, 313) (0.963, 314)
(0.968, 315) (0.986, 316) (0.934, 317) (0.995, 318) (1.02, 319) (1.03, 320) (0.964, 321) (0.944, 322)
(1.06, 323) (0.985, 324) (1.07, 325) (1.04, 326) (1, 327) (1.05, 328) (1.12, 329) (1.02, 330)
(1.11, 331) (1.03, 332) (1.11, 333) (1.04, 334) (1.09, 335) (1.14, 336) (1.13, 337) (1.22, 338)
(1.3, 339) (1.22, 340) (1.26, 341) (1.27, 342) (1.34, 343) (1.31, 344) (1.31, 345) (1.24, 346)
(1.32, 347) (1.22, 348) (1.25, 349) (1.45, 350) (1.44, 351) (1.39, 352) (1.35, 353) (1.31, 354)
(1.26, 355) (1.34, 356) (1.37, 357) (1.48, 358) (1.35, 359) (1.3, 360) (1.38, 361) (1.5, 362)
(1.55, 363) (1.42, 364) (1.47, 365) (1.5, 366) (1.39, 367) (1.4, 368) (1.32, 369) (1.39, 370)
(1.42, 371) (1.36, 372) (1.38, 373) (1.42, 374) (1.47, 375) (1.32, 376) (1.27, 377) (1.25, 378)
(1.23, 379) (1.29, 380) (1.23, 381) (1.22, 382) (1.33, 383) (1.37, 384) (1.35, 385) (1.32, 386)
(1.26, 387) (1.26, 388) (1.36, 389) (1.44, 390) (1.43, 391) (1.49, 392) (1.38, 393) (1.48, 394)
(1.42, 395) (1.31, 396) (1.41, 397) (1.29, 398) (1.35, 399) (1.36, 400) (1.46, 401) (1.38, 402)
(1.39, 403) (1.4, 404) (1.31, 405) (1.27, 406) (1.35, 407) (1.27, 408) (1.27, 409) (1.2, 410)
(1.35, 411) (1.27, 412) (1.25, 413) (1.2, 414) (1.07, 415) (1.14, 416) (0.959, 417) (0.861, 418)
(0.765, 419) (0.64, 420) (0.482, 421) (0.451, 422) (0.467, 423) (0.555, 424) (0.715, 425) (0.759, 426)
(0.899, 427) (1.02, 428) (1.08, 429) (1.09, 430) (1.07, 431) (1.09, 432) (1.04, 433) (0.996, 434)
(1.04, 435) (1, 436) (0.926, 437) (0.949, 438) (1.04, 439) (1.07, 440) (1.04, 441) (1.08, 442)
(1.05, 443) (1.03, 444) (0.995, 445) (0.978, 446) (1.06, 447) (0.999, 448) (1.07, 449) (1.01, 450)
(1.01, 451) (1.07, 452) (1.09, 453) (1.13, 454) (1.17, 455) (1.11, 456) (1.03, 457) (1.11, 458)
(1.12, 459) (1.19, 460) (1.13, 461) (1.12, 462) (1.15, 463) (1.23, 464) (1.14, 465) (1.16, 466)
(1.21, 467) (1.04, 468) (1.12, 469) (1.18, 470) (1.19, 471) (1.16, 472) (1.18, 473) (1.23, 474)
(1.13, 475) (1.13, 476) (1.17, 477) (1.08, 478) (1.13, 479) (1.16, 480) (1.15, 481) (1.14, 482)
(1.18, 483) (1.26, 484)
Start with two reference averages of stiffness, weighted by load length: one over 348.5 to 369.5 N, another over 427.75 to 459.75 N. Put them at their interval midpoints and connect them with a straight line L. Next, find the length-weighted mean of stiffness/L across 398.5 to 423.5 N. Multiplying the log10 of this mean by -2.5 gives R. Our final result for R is 0.07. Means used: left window 1.39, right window 1.05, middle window 1.12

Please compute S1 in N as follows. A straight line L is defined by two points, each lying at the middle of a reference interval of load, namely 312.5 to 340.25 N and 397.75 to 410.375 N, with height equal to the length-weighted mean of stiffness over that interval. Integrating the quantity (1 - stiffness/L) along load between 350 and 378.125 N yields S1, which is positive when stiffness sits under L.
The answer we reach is -4.8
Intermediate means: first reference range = 1.05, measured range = 1.39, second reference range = 1.33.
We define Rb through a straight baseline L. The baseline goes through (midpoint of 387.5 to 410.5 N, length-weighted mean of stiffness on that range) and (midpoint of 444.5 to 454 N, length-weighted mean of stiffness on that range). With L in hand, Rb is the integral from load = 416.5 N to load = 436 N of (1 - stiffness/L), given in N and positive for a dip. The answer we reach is 5.5 N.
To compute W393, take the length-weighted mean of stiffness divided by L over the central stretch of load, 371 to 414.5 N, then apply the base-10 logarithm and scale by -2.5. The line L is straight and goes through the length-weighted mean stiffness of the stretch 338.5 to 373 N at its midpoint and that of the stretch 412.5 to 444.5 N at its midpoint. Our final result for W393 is -0.175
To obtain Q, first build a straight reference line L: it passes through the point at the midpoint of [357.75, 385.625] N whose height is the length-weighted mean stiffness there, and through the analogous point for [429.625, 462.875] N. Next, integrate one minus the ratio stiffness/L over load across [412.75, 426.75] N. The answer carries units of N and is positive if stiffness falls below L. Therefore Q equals 4.4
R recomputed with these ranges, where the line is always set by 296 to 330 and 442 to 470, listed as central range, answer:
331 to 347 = -0.148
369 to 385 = -0.243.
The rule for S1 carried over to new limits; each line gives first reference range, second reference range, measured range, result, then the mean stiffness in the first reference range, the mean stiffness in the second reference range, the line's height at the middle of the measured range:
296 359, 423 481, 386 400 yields -3.50 N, 1.14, 1.06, 1.1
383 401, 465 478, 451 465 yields 0.80 N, 1.37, 1.15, 1.19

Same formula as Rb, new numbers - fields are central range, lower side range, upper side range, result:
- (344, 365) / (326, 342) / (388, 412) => -2.9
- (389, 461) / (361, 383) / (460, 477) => 8.7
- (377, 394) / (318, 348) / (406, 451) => -4.4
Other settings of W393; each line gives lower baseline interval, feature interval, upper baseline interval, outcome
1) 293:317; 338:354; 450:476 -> -0.20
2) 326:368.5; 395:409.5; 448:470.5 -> -0.13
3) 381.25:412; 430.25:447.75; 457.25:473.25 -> 0.19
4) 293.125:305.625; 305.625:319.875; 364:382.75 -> 0.19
